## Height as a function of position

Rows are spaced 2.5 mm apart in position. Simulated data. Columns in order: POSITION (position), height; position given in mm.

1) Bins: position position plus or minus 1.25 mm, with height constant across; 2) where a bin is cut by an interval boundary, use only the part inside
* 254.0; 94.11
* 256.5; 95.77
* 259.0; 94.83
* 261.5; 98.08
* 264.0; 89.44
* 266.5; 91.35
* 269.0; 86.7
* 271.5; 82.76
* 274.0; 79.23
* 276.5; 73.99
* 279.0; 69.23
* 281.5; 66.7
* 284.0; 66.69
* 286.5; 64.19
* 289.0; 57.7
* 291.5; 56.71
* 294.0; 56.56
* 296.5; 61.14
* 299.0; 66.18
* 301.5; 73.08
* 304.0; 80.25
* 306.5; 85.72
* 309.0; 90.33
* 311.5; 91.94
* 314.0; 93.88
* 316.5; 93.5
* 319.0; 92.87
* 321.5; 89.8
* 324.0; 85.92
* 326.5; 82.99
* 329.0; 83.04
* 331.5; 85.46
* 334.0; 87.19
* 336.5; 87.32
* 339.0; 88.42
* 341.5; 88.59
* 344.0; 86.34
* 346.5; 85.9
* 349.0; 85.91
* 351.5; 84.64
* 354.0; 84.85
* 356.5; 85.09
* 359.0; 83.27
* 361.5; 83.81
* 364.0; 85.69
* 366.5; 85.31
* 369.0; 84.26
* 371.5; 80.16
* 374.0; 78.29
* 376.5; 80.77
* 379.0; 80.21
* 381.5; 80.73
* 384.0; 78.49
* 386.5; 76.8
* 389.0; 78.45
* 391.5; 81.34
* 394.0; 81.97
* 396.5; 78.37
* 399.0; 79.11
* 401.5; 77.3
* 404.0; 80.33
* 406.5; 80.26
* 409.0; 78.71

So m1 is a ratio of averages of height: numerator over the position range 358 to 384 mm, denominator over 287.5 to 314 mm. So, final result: 1.13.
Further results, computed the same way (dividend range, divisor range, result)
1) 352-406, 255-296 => 1.06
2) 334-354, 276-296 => 1.36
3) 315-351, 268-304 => 1.27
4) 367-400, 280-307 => 1.21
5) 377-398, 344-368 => 0.94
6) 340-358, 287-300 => 1.44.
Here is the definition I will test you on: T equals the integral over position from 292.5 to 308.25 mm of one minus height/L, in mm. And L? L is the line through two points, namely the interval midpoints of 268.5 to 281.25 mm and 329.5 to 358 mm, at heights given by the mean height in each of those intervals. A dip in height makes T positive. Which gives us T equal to 1.9 mm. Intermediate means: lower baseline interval 77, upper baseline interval 86.2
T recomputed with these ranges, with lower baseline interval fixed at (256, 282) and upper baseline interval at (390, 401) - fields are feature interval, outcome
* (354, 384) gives -0.56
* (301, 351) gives -2.80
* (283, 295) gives 3.37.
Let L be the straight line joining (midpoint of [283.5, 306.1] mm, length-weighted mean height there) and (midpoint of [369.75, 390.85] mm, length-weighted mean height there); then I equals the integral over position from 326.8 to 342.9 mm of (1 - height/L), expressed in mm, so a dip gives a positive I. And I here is -3.2 mm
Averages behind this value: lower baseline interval 65.4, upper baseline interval 79.4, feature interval 86.4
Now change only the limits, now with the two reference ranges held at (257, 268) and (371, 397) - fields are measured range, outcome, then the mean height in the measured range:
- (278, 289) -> 3.07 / 65.6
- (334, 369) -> -1.03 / 85.8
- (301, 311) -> 0.53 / 83.8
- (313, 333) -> -0.41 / 88.3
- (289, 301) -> 3.88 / 60.7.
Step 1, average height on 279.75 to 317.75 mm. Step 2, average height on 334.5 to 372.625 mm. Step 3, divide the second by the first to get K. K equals 1.16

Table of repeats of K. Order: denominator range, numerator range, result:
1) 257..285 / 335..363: 1.04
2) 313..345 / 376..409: 0.90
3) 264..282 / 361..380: 1.03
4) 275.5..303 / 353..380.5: 1.28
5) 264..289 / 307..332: 1.18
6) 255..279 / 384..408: 0.91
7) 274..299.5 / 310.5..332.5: 1.38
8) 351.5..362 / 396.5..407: 0.94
